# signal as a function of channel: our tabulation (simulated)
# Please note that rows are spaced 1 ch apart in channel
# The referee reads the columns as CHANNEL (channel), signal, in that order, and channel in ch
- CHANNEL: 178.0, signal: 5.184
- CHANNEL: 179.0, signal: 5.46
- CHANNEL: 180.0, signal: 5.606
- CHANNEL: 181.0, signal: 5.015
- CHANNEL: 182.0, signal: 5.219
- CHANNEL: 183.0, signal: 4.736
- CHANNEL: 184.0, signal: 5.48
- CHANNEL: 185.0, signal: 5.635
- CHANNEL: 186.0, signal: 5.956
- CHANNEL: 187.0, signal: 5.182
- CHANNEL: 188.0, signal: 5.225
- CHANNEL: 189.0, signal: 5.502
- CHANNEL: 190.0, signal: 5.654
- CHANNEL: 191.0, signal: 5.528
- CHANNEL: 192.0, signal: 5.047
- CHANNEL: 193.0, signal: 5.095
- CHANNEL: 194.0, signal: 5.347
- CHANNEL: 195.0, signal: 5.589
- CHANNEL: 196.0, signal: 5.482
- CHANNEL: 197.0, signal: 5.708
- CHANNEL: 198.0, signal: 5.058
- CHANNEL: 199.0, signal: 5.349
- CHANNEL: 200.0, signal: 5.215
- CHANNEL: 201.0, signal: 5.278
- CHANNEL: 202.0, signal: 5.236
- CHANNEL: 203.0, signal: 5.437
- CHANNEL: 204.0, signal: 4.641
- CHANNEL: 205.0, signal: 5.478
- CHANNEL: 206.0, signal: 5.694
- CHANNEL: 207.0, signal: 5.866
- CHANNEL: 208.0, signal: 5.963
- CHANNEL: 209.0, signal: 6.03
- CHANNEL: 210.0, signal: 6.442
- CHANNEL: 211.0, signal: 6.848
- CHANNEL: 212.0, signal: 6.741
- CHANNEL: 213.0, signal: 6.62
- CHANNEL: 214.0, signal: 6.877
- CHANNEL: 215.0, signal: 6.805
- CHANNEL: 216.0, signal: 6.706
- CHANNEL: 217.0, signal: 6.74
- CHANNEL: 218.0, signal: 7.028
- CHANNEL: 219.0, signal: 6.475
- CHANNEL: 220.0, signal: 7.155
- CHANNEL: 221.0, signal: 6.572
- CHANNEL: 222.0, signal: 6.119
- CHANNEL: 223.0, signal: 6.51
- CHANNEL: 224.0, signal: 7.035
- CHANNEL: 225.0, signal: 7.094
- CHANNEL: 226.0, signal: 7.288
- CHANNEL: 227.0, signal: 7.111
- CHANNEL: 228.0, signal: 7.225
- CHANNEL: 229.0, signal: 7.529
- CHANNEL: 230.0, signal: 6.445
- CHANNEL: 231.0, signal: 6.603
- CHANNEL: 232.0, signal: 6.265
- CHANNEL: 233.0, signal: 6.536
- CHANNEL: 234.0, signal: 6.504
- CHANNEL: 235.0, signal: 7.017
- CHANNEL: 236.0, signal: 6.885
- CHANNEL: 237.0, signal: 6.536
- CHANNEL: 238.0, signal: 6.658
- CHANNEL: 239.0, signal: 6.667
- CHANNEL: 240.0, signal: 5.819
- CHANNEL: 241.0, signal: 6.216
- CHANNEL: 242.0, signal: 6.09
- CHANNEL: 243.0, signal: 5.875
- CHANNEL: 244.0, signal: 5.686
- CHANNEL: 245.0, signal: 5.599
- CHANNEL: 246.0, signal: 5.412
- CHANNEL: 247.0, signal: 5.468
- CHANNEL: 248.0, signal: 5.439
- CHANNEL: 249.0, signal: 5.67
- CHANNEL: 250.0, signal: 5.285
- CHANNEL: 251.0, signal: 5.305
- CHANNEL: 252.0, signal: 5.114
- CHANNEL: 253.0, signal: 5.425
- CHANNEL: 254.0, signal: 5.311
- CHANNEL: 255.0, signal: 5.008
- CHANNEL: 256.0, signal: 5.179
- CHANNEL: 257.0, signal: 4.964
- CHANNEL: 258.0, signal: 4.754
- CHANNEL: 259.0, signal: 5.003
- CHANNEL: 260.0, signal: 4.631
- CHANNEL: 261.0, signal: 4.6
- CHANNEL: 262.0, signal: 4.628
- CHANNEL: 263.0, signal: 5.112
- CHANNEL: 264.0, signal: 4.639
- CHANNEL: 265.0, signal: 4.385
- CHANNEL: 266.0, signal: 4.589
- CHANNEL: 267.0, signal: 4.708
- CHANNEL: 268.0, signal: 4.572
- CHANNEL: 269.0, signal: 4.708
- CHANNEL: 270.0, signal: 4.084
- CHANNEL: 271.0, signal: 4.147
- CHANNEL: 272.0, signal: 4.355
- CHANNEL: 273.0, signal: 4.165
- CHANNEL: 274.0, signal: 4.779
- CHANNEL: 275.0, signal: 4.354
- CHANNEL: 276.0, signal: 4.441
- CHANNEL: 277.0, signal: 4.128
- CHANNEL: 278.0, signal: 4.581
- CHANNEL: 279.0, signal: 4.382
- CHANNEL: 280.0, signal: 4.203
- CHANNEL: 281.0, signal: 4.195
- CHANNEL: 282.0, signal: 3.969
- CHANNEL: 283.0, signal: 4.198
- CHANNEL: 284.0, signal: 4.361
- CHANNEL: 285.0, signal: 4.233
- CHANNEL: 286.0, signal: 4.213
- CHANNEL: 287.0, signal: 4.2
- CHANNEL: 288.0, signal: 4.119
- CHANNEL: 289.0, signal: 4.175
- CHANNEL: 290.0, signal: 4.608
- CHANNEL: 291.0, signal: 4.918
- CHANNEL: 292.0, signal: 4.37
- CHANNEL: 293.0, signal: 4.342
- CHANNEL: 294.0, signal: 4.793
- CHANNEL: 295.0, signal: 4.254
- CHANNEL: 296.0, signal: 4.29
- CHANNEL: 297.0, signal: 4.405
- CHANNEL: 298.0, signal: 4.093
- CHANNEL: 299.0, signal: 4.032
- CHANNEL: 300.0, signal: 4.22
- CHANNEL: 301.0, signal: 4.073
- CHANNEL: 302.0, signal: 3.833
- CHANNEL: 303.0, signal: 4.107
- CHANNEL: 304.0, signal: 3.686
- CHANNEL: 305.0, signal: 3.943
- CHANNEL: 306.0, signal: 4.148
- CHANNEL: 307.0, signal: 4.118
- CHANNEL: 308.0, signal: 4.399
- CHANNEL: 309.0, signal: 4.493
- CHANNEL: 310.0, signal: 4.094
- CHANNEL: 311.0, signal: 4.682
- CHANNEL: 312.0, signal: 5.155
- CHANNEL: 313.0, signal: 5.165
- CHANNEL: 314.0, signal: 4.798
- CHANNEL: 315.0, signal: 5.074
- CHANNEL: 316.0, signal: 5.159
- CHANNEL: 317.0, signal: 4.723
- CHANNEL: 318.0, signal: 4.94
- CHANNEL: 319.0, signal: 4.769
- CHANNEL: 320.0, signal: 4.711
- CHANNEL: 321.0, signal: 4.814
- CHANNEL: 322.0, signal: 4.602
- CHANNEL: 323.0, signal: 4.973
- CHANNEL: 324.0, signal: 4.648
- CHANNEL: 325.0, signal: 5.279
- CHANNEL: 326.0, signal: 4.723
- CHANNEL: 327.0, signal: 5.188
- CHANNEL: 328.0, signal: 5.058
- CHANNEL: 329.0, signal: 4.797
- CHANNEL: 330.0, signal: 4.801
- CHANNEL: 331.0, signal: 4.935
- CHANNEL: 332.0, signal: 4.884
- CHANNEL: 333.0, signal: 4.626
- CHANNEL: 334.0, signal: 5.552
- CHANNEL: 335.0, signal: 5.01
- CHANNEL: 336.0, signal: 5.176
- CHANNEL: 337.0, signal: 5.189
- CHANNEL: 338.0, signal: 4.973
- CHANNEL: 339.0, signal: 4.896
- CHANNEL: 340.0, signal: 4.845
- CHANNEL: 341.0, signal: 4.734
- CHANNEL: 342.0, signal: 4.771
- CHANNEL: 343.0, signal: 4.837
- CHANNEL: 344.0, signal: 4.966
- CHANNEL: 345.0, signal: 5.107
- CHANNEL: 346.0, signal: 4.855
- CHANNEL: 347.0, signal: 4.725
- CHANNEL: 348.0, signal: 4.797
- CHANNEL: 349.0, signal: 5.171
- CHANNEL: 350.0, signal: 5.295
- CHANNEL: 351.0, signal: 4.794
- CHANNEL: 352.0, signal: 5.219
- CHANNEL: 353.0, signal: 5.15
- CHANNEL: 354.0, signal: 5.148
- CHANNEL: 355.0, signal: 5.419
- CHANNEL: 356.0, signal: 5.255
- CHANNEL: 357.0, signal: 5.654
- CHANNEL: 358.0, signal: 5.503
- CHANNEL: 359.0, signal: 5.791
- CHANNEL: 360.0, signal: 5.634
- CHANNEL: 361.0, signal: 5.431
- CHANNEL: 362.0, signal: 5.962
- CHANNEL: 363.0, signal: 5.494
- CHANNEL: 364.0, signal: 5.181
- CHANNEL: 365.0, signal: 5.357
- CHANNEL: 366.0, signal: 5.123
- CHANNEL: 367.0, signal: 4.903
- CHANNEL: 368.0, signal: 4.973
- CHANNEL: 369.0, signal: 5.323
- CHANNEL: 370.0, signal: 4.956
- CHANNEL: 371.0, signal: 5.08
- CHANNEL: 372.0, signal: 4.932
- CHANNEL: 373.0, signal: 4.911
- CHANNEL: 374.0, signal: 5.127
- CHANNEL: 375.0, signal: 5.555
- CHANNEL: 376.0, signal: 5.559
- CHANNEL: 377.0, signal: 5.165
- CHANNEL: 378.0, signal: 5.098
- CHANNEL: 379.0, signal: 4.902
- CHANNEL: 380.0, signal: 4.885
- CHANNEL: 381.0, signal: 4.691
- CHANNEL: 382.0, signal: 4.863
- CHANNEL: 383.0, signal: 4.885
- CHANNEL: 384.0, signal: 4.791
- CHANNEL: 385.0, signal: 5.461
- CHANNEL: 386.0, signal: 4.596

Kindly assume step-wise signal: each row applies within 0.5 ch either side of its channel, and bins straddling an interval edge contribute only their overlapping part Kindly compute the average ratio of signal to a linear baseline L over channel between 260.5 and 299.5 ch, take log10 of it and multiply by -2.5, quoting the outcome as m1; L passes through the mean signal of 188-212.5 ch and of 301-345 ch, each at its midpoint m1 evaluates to 0.15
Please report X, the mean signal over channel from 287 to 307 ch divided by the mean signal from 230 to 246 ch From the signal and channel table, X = 0.7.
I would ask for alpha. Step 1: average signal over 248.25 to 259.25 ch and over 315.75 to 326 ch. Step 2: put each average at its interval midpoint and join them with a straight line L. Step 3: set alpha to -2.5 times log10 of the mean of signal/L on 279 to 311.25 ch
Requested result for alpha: 0.17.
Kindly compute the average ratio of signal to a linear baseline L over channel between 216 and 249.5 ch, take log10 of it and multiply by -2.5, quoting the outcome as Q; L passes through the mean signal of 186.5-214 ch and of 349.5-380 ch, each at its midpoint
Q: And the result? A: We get -0.165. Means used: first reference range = 5.63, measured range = 6.47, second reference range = 5.26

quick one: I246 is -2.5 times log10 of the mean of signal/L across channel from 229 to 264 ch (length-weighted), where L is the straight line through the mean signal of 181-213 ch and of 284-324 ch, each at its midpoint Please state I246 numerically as -0.133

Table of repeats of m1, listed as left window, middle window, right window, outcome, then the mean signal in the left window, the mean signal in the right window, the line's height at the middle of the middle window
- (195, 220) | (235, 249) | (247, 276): -0.153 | 6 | 4.82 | 5.25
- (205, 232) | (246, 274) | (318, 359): 0.242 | 6.64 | 5.01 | 6.08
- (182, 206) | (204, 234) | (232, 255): -0.167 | 5.35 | 5.92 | 5.64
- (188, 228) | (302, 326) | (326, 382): 0.164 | 6.06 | 5.11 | 5.37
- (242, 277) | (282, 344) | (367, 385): 0.085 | 4.93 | 5.05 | 4.98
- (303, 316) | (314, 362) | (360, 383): -0.053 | 4.49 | 5.16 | 4.8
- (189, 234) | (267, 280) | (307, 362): 0.258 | 6.17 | 4.99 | 5.57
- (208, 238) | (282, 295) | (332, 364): 0.330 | 6.74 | 5.16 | 5.91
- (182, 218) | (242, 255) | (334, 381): 0.016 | 5.73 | 5.15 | 5.55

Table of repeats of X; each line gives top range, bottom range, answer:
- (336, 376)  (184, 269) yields 0.89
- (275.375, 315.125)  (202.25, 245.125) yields 0.67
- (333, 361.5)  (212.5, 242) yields 0.76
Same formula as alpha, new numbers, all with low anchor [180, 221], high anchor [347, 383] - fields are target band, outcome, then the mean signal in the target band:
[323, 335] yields 0.08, 4.96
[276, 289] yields 0.28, 4.24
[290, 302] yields 0.25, 4.33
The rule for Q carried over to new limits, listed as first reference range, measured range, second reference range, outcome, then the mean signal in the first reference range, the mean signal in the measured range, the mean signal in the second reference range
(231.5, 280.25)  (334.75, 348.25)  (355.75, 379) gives 0.08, 5.23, 4.92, 5.29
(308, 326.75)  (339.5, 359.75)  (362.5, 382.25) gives -0.03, 4.82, 5.11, 5.11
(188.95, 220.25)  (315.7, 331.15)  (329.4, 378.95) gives 0.09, 5.89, 4.88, 5.14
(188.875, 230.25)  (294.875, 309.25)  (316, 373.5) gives 0.29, 6.14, 4.13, 5.06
